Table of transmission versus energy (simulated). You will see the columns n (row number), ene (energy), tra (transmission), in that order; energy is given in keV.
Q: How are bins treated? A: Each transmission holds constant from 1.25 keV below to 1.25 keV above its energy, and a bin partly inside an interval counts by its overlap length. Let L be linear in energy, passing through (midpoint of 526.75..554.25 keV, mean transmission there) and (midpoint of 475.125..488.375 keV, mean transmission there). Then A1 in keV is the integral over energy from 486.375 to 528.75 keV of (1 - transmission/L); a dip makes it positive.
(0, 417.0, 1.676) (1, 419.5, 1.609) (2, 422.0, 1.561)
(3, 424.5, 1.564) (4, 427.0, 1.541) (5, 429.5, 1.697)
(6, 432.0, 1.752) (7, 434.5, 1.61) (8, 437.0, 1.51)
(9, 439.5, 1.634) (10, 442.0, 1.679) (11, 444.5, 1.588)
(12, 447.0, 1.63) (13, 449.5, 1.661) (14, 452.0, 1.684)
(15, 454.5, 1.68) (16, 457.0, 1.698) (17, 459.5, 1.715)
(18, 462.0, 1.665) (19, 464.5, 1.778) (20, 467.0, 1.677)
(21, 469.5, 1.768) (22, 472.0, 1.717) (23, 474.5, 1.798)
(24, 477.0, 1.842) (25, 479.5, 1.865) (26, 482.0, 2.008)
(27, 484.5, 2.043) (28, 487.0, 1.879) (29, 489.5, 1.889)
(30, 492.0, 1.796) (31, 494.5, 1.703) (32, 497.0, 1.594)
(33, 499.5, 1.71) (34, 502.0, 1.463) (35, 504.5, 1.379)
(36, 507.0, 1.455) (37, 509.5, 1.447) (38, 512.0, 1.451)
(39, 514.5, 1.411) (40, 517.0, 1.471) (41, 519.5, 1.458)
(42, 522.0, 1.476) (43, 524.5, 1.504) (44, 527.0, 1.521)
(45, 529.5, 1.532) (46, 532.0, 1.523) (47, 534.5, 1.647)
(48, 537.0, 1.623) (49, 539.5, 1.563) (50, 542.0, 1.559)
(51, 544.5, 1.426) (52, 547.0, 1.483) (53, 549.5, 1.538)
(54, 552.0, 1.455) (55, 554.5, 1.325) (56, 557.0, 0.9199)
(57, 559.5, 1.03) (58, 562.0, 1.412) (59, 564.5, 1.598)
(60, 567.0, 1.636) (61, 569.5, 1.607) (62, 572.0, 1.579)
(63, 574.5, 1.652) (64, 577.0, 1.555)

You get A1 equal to 4.6 keV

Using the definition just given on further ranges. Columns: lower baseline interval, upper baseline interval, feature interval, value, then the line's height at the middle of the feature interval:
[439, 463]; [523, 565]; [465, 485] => -2.8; 1.61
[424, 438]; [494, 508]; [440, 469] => -1.6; 1.59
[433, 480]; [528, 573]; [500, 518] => 1.3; 1.57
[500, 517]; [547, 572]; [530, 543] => -1.4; 1.43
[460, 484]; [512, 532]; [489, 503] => -0.3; 1.65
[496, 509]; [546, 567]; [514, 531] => -0.3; 1.46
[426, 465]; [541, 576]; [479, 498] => -3.3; 1.58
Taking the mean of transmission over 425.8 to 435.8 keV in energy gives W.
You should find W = 1.65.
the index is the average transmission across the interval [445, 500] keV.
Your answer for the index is 1.76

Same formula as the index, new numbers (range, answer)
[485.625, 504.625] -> 1.7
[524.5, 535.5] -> 1.55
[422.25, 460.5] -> 1.64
